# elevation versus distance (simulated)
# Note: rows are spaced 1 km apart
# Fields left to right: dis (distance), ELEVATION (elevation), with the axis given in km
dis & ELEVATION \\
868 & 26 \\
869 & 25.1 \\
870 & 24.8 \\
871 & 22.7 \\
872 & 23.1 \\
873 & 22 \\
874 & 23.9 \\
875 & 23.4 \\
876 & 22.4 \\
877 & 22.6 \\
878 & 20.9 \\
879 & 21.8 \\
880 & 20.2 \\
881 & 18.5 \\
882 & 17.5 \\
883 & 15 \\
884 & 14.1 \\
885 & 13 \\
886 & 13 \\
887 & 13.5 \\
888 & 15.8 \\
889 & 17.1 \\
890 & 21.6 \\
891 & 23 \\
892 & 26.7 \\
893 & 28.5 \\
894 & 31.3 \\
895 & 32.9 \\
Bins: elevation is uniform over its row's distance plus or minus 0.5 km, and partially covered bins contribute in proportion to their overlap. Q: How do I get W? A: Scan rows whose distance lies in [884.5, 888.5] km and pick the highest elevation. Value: 15.8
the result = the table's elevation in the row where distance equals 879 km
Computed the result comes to 21.8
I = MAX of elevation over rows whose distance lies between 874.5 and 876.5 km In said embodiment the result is 23.4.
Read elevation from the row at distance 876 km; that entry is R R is 22.4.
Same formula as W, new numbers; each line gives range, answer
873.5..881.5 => 23.9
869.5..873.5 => 24.8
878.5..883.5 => 21.8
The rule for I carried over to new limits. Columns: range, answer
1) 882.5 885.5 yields 15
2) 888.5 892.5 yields 26.7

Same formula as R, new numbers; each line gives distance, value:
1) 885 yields 13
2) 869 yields 25.1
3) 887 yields 13.5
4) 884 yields 14.1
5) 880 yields 20.2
